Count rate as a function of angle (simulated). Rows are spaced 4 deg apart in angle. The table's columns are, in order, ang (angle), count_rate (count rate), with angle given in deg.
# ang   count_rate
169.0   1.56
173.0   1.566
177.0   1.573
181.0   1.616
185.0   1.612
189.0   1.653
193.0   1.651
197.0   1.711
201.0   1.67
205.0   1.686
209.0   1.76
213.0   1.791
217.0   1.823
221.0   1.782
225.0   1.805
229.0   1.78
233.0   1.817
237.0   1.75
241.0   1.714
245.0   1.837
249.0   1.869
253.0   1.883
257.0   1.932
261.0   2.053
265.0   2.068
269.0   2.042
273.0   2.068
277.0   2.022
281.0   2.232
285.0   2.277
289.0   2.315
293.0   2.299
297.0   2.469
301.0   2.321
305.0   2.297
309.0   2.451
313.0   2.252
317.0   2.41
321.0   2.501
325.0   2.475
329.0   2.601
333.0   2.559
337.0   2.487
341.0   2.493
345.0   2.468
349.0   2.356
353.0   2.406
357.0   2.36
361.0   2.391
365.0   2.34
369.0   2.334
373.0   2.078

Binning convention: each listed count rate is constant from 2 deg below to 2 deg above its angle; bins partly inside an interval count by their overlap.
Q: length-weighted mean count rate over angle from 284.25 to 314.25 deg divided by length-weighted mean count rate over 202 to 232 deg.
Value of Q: 1.3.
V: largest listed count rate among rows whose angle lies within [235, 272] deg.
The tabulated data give 2.068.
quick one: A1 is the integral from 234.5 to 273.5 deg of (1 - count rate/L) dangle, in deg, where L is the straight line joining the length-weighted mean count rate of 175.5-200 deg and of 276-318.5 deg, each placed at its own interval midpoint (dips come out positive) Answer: 2.5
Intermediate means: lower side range 1.64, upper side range 2.31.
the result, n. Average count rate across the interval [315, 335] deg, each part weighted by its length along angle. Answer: 2.51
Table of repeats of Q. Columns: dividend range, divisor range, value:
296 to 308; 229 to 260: 1.29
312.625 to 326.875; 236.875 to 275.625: 1.26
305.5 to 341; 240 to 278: 1.26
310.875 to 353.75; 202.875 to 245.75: 1.38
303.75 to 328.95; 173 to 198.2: 1.48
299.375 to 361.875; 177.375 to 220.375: 1.43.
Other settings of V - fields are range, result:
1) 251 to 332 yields 2.601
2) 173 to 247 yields 1.837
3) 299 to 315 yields 2.451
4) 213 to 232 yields 1.823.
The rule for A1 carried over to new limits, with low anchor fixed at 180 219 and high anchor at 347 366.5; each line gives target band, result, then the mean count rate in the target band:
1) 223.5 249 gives 0.9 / 1.79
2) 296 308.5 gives -1.3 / 2.36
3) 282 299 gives -2.0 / 2.33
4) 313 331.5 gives -2.1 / 2.47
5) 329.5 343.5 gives -1.5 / 2.52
